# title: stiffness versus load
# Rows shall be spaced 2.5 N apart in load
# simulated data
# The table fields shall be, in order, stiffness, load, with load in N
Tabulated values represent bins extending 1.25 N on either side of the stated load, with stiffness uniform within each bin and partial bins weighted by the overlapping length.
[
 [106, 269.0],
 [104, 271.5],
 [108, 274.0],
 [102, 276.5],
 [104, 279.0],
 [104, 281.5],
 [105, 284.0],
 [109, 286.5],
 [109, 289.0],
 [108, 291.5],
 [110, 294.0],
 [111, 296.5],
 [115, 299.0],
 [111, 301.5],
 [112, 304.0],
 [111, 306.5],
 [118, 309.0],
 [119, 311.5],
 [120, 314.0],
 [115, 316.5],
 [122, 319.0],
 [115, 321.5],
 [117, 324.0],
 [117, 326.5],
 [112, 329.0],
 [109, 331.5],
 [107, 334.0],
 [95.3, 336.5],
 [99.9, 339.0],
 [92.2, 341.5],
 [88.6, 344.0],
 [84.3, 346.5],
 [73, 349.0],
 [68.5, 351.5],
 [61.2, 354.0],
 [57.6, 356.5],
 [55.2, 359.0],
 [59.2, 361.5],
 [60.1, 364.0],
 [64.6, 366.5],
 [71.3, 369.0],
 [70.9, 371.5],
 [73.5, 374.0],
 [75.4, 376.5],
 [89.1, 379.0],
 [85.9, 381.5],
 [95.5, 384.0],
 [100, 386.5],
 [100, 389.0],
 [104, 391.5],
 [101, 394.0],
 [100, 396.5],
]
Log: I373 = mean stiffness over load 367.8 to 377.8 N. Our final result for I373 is 72.9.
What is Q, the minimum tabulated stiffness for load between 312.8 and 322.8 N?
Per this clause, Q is 115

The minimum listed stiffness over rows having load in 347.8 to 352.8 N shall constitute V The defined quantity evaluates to 68.5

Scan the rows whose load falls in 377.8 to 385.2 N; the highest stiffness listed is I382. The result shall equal 95.5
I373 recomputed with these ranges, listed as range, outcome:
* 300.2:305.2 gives 112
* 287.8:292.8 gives 109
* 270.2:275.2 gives 106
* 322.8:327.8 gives 117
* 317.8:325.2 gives 118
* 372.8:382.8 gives 81.1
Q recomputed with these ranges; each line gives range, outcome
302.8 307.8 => 111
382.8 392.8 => 95.5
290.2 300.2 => 108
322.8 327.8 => 117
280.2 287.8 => 104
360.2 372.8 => 59.2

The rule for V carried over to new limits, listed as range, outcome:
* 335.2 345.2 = 88.6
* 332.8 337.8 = 95.3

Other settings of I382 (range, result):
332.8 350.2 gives 107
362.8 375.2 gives 73.5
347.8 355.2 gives 73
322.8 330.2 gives 117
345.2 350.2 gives 84.3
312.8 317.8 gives 120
